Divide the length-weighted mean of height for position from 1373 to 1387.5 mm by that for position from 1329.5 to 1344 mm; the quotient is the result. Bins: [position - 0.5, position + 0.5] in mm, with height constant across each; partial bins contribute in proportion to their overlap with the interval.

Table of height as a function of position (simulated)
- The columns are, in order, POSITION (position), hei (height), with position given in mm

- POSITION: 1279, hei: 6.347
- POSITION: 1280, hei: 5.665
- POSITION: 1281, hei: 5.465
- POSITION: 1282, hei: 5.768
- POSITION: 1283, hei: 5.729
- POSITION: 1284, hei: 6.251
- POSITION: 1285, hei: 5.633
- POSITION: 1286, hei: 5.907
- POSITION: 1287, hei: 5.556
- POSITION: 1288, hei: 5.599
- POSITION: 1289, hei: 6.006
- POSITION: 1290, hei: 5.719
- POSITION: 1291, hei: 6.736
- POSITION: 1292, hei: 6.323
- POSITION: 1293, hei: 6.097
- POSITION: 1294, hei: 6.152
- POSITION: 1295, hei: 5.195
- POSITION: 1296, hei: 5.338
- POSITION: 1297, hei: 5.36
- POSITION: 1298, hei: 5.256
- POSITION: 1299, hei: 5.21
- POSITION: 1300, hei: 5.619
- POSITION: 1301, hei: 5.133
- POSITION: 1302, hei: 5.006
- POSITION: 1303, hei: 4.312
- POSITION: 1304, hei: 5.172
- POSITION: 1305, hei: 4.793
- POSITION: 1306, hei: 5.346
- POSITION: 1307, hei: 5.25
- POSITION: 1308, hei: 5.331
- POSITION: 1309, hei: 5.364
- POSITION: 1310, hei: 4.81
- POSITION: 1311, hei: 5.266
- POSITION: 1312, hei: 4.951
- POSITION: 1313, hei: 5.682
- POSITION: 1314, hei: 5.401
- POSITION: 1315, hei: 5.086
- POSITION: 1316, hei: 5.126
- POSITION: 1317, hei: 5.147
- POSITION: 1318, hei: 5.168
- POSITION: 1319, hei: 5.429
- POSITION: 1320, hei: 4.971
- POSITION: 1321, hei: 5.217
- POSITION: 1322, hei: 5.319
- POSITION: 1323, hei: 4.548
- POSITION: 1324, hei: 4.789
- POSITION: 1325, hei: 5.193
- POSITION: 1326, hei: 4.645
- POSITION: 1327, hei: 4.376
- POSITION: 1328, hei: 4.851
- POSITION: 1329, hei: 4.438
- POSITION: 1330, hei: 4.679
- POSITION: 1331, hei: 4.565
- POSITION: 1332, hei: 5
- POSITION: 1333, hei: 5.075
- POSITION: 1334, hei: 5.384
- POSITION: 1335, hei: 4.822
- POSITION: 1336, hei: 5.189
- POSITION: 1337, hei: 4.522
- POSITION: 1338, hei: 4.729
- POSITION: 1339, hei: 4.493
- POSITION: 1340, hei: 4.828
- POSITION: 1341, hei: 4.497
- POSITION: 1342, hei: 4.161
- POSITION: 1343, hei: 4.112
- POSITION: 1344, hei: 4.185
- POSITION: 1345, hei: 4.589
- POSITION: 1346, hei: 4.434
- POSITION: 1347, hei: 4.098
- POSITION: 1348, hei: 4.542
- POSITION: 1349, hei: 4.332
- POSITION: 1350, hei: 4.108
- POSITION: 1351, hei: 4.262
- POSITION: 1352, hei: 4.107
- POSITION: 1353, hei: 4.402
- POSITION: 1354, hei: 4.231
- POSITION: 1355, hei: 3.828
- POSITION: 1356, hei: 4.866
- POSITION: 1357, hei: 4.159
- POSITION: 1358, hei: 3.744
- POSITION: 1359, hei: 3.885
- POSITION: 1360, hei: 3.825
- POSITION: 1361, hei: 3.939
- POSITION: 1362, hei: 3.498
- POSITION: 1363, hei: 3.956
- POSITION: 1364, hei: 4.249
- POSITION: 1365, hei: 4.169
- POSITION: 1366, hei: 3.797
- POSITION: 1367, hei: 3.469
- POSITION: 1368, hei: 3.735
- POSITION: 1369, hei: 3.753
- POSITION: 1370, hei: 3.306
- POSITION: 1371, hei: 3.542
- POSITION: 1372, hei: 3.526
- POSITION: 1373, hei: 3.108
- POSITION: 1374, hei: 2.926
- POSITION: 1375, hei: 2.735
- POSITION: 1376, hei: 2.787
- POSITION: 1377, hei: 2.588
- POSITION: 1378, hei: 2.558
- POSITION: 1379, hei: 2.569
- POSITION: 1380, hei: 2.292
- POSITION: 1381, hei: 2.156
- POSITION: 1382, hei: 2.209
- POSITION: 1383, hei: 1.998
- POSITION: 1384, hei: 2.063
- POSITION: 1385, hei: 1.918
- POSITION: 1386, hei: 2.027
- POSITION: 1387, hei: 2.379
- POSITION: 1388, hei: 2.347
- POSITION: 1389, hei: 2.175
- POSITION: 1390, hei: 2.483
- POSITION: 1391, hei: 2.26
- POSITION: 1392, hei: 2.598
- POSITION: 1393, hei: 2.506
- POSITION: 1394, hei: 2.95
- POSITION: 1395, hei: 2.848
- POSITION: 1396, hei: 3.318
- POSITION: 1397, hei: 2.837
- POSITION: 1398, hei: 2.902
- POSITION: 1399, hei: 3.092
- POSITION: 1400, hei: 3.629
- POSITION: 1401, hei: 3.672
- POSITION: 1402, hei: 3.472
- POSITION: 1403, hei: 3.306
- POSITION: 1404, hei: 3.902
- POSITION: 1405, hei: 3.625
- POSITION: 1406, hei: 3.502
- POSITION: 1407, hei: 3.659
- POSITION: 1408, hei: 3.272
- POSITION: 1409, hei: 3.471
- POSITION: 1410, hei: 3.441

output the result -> 0.5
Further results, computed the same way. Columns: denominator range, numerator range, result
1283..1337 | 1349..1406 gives 0.62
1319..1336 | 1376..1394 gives 0.48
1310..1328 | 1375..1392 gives 0.46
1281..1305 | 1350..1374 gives 0.69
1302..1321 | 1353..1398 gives 0.60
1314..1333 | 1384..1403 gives 0.56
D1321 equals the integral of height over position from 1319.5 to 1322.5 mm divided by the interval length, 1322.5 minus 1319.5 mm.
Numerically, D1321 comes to 5.17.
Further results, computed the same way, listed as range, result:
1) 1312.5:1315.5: 5.39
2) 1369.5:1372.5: 3.46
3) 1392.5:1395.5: 2.77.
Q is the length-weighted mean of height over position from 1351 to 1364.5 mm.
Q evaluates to 4.06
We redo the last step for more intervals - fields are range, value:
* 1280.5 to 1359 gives 5.01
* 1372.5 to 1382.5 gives 2.59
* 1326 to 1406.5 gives 3.63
